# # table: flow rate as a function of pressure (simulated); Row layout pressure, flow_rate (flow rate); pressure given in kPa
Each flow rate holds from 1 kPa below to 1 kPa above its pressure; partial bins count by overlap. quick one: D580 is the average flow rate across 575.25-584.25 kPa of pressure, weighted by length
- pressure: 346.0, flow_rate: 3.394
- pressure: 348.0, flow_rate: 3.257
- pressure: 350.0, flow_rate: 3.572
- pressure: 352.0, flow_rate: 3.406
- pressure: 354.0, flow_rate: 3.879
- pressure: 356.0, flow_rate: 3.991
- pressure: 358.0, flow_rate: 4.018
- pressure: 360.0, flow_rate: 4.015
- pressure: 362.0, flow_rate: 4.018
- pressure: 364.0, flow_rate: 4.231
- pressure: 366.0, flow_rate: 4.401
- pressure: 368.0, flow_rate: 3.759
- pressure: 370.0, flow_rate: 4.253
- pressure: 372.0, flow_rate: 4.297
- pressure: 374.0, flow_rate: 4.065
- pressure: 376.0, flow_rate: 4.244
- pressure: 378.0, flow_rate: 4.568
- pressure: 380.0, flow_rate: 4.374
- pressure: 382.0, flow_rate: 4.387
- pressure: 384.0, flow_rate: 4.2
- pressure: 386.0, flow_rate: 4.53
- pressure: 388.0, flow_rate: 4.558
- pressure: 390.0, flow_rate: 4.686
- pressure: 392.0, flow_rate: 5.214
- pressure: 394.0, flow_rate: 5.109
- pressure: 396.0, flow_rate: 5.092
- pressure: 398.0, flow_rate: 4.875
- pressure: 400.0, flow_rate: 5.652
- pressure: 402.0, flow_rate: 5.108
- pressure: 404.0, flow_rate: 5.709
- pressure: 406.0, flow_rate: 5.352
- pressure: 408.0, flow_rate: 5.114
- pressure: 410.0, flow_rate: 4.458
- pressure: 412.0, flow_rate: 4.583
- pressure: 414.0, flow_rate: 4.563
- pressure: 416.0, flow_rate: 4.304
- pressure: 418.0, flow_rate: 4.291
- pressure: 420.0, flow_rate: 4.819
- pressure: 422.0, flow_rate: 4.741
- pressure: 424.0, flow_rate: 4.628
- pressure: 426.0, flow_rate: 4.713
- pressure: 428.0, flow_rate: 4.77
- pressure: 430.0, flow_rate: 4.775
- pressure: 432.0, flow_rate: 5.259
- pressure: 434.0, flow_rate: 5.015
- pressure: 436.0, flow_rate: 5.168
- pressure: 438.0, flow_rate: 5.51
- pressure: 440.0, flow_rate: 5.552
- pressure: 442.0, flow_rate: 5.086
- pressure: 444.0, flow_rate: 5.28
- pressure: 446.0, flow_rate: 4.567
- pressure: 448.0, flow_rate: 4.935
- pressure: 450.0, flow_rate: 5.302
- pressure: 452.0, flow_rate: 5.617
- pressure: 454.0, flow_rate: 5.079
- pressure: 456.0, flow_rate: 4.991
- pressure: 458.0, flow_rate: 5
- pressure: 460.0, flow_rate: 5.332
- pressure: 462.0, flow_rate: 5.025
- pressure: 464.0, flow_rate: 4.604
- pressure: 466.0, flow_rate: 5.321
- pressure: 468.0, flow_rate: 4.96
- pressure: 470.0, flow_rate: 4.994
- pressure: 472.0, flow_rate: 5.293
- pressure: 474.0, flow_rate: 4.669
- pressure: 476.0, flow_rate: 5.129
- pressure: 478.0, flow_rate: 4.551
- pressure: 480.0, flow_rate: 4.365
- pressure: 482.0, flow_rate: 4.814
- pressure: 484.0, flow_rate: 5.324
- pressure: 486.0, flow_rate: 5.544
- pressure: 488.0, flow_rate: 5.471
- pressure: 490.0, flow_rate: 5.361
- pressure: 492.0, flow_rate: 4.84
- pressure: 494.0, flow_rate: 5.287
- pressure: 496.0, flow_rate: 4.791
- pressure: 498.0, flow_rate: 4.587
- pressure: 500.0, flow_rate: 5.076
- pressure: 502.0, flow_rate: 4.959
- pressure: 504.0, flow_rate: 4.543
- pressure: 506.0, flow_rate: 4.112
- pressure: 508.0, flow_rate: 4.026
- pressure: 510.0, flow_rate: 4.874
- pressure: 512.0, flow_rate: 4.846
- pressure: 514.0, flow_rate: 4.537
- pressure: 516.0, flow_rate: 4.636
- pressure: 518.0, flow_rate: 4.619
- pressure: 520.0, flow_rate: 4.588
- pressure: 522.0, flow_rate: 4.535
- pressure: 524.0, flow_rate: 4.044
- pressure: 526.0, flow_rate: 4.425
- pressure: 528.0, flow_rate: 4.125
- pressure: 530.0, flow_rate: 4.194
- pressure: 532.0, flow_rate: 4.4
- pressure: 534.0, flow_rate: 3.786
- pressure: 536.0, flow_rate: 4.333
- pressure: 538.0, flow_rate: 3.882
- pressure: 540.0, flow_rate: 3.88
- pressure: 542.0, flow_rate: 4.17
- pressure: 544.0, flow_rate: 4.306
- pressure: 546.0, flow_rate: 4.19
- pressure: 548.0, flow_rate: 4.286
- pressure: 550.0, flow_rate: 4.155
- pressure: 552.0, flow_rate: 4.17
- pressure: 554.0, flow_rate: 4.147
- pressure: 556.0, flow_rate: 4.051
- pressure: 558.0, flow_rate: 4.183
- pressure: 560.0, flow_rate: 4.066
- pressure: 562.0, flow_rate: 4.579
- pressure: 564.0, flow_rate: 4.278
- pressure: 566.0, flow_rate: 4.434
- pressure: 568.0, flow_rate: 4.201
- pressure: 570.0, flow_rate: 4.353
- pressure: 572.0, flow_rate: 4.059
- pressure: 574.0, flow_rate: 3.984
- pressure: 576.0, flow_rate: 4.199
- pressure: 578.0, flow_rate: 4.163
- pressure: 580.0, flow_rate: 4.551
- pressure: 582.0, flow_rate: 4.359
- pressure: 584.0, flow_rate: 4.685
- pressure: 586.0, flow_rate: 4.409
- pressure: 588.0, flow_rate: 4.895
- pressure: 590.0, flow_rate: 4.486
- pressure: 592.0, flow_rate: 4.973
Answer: 4.37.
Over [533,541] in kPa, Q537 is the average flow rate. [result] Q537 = 3.97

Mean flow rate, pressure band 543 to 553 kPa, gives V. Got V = 4.22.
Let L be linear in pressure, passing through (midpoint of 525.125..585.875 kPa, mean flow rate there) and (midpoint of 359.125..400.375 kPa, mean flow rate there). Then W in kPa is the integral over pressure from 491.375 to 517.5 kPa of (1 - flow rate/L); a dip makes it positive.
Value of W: -2.4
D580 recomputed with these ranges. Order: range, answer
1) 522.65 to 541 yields 4.13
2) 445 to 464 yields 5.07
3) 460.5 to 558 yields 4.6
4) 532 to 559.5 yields 4.13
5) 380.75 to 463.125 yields 4.95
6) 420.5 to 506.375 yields 5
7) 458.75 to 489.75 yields 5.03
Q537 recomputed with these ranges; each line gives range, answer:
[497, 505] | 4.79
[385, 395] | 4.82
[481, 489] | 5.29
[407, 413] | 4.72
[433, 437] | 5.09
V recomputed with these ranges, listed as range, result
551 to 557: 4.12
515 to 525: 4.48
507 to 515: 4.57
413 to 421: 4.49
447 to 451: 5.12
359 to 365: 4.09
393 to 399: 5.03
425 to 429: 4.74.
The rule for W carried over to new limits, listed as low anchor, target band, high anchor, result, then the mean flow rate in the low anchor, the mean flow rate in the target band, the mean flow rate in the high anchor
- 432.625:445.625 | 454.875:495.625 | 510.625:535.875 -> -1.4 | 5.23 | 5.04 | 4.4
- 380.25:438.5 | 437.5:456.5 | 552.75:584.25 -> -1.9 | 4.86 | 5.19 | 4.26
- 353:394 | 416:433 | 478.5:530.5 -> -1.0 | 4.3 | 4.72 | 4.72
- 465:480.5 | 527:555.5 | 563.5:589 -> 2.5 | 4.93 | 4.14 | 4.35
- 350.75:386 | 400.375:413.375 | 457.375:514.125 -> -2.0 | 4.13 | 5.07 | 4.91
